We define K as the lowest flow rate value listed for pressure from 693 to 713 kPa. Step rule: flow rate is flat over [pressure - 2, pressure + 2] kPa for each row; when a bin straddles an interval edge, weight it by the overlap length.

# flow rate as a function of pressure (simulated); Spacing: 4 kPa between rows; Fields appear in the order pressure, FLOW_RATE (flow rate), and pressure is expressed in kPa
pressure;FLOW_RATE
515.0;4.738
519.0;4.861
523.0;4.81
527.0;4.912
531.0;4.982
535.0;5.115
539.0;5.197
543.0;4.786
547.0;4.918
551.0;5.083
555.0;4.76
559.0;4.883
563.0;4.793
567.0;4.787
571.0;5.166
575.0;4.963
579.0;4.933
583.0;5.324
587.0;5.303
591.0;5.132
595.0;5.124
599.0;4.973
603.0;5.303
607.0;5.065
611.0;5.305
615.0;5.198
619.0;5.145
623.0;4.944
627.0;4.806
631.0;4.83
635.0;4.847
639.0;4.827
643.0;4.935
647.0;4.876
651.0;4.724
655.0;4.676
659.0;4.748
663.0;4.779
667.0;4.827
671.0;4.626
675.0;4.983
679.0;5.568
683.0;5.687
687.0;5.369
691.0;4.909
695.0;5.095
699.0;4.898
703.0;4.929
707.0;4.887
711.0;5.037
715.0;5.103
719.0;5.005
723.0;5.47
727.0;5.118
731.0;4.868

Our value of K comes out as 4.887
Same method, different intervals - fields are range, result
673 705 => 4.898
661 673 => 4.626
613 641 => 4.806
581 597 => 5.124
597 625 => 4.944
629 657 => 4.676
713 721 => 5.005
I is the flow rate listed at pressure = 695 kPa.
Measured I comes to 5.095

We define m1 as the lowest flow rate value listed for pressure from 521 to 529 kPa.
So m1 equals 4.81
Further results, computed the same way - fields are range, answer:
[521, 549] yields 4.786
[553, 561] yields 4.76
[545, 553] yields 4.918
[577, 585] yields 4.933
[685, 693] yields 4.909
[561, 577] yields 4.787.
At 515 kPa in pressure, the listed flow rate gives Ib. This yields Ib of 4.738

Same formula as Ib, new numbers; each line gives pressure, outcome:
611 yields 5.305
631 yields 4.83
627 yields 4.806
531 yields 4.982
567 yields 4.787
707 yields 4.887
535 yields 5.115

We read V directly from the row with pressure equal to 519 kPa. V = 4.861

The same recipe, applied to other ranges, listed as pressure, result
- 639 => 4.827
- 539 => 5.197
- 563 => 4.793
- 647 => 4.876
